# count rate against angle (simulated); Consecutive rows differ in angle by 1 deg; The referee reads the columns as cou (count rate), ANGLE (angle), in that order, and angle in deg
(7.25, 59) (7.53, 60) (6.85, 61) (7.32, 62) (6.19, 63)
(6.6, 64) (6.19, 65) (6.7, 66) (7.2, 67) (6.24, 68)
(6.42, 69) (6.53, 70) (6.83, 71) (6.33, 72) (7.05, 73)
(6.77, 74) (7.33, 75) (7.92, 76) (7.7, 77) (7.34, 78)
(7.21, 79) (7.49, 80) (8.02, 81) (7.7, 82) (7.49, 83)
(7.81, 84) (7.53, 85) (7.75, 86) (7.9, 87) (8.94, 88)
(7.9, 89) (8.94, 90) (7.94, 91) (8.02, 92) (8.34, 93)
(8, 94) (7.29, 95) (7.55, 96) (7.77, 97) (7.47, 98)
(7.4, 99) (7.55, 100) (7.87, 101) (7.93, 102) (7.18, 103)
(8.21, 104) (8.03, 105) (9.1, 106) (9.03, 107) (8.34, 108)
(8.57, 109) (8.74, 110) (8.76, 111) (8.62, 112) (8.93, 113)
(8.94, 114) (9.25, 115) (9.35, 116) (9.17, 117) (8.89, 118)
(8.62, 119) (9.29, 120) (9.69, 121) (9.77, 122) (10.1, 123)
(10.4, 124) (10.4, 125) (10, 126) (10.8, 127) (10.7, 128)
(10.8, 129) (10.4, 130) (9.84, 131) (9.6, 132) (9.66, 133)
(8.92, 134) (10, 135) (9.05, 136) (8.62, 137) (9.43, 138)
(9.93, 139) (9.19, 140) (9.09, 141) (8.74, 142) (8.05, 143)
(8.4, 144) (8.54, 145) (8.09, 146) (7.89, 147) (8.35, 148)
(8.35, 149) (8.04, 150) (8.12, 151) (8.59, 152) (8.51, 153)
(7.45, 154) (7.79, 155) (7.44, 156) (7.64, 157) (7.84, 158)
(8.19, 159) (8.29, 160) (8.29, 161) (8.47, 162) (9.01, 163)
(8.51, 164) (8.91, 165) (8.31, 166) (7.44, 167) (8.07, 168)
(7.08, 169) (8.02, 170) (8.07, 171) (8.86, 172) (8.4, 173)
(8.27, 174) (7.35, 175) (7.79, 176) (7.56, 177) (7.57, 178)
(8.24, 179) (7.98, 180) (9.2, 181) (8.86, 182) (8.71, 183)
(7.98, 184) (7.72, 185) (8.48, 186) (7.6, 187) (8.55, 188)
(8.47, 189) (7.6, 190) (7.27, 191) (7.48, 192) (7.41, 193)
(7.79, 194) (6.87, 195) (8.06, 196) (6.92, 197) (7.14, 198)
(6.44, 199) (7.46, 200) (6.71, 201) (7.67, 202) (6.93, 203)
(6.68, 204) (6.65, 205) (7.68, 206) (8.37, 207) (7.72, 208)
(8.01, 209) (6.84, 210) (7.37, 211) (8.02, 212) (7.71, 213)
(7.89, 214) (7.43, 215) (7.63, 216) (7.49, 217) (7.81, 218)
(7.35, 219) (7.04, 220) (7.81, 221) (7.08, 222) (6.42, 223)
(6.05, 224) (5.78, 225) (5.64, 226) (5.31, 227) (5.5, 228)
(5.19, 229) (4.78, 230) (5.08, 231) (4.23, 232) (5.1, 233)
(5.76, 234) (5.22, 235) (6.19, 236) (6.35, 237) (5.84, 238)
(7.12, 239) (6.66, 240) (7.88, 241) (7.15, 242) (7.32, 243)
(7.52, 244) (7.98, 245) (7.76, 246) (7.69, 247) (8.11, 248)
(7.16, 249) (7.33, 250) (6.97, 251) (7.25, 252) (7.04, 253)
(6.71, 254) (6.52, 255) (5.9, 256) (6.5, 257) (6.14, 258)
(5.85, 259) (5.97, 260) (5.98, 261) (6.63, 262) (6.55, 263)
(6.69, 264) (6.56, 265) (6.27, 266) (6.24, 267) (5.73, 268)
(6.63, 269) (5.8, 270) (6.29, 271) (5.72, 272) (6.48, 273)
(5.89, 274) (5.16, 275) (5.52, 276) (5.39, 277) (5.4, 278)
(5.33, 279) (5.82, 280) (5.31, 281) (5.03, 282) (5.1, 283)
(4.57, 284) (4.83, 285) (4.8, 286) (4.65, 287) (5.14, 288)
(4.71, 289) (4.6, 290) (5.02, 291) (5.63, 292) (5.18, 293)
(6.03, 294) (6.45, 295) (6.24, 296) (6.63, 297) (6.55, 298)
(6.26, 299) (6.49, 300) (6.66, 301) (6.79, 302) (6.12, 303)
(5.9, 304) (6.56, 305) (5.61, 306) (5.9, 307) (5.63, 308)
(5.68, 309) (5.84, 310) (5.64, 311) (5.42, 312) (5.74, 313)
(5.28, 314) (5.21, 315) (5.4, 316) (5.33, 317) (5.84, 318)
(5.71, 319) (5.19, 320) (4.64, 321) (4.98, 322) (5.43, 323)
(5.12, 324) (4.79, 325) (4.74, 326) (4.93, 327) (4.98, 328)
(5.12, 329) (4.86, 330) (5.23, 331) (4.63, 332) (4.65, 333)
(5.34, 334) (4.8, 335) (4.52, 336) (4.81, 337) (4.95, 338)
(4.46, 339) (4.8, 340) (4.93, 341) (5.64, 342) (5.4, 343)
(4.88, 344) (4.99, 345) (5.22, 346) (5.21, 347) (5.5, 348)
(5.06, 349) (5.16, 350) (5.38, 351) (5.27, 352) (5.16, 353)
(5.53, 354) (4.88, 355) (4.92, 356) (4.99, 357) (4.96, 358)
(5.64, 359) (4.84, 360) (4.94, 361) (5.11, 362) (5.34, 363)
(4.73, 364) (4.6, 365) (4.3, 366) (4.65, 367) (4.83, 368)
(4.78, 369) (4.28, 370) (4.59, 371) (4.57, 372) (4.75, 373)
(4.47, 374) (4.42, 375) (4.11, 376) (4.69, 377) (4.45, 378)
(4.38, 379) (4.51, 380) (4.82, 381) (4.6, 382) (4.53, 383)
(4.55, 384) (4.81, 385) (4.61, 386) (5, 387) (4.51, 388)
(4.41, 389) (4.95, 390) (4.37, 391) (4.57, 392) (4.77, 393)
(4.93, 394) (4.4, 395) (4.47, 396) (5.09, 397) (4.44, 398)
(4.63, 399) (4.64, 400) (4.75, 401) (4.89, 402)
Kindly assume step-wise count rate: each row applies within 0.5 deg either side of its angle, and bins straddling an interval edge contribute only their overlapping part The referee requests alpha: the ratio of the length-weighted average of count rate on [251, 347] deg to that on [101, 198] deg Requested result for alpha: 0.65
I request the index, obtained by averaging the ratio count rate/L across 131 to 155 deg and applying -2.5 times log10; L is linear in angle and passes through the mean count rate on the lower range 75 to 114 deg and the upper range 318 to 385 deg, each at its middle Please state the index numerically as -0.17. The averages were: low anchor 8.01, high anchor 4.9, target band 8.73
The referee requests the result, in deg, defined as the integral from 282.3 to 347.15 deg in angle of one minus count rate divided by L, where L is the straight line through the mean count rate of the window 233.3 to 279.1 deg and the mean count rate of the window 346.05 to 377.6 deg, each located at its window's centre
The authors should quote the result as 2.8 deg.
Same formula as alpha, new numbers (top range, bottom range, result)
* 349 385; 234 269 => 0.71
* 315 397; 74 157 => 0.57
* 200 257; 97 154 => 0.77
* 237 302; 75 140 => 0.71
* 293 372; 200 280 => 0.80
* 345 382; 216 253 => 0.74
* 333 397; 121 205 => 0.57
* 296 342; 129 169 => 0.63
